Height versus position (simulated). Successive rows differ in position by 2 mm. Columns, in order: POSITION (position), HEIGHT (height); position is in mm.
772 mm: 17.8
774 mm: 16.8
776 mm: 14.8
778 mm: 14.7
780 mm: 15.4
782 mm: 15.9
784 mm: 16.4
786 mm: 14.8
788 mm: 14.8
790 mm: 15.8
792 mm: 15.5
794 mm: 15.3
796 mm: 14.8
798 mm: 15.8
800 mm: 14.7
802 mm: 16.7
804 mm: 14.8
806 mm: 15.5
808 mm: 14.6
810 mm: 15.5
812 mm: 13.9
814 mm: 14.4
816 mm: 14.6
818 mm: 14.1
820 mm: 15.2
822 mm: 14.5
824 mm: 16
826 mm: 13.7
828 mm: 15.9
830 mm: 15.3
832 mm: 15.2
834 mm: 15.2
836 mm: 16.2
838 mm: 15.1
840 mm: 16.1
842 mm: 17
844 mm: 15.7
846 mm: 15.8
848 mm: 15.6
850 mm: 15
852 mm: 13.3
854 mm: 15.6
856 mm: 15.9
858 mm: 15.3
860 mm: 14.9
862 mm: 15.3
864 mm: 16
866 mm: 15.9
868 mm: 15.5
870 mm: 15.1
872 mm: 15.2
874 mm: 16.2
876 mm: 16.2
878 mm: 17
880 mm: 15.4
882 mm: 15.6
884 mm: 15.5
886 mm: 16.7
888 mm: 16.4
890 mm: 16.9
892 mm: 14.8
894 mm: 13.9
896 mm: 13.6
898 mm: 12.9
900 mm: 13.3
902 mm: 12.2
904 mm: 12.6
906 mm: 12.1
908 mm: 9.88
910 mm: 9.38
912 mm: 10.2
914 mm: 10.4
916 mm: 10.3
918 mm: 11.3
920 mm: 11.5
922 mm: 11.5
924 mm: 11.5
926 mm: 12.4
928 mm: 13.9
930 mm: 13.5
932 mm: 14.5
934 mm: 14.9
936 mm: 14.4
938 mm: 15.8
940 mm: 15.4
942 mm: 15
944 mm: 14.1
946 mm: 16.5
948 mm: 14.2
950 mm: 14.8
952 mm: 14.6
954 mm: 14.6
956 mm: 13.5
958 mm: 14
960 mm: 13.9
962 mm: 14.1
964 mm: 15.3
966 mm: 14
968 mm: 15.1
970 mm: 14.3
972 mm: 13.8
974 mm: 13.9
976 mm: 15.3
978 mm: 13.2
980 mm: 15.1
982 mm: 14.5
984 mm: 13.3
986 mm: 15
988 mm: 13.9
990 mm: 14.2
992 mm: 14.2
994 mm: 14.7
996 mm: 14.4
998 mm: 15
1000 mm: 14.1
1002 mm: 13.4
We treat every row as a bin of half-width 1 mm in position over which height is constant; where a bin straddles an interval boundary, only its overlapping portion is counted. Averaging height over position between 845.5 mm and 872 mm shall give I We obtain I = 15.3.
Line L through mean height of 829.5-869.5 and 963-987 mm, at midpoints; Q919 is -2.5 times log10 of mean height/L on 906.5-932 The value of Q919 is 0.28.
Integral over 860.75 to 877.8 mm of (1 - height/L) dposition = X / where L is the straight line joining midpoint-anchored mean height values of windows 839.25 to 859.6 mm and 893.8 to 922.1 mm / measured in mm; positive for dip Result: -1.9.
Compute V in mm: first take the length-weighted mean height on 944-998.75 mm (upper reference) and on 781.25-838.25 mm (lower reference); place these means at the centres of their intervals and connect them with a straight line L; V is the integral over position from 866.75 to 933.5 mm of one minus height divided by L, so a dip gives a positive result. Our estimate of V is 5.4 mm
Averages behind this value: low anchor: 15.2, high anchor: 14.4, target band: 13.6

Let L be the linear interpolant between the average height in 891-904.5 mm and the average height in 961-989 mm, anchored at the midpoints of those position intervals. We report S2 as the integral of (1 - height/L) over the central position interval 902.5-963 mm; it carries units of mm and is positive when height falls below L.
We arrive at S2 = 2.94 mm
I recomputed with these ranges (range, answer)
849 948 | 14.1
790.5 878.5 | 15.3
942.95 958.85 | 14.5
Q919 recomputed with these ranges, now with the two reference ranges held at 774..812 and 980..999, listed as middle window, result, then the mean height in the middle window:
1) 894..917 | 0.26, 11.6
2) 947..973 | 0.02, 14.3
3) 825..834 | 0.01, 15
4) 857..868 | -0.03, 15.5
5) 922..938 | 0.08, 13.6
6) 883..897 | -0.04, 15.4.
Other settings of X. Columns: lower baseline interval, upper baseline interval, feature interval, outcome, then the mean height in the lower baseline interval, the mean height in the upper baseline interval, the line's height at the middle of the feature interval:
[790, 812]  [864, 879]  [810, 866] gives 1.3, 15.3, 15.9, 15.6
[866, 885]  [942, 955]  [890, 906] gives 2.1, 15.8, 14.8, 15.5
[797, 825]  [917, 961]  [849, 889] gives -3.0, 15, 13.9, 14.5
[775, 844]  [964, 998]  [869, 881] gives -0.8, 15.2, 14.4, 14.9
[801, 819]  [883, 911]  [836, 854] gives -1.4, 14.9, 13.6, 14.4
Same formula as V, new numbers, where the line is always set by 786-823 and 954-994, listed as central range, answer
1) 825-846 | -0.9 mm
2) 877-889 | -1.2 mm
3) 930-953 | -0.7 mm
